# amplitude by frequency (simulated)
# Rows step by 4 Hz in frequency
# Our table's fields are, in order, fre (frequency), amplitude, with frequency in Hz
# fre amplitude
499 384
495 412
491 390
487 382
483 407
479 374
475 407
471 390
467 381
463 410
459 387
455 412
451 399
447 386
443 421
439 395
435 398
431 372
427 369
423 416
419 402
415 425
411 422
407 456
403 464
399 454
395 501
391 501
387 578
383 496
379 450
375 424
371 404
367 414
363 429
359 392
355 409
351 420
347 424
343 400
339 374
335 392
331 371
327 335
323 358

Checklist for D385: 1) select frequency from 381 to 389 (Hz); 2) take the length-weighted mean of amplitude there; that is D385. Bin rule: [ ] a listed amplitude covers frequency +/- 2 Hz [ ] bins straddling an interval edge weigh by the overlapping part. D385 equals 537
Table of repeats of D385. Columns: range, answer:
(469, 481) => 390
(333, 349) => 398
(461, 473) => 394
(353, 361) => 400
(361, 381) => 424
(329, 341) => 379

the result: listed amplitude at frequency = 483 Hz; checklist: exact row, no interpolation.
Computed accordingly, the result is 407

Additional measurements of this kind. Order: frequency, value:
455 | 412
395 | 501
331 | 371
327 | 335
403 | 464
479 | 374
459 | 387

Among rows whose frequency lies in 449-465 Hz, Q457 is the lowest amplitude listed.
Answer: 387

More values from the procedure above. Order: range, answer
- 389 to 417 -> 422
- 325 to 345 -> 335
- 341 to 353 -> 400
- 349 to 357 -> 409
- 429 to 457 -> 372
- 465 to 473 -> 381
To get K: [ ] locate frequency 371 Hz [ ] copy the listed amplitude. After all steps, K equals 404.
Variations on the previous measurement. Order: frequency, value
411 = 422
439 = 395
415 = 425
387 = 578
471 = 390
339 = 374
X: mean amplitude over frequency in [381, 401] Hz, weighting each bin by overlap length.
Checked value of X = 506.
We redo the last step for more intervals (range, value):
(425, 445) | 391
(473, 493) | 392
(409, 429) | 407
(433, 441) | 396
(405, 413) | 439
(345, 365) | 415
